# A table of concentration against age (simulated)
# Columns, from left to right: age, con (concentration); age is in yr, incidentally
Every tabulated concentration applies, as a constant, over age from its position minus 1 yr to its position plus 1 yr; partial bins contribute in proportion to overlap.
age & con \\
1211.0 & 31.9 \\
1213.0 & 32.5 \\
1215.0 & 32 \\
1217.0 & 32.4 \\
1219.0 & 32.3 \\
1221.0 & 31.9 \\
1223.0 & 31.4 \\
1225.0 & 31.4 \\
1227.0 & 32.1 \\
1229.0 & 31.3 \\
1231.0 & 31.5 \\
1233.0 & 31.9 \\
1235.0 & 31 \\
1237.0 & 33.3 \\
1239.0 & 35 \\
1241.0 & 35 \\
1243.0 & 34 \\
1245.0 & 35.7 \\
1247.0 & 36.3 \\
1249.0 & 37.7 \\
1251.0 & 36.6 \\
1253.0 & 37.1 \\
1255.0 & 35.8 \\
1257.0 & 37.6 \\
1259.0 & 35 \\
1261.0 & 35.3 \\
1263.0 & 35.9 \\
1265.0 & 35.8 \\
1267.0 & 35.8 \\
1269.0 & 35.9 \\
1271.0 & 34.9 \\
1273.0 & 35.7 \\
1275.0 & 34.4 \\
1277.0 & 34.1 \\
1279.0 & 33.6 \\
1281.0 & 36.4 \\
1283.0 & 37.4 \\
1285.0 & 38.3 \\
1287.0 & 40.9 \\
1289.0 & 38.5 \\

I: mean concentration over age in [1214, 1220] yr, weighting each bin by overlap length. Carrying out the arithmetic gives 32.2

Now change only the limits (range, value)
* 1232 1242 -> 33.2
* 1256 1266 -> 35.9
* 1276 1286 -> 36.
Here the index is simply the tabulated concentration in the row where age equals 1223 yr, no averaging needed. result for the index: 31.4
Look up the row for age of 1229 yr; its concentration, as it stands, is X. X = 31.3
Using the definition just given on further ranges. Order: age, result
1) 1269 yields 35.9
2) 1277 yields 34.1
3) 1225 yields 31.4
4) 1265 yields 35.8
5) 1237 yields 33.3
